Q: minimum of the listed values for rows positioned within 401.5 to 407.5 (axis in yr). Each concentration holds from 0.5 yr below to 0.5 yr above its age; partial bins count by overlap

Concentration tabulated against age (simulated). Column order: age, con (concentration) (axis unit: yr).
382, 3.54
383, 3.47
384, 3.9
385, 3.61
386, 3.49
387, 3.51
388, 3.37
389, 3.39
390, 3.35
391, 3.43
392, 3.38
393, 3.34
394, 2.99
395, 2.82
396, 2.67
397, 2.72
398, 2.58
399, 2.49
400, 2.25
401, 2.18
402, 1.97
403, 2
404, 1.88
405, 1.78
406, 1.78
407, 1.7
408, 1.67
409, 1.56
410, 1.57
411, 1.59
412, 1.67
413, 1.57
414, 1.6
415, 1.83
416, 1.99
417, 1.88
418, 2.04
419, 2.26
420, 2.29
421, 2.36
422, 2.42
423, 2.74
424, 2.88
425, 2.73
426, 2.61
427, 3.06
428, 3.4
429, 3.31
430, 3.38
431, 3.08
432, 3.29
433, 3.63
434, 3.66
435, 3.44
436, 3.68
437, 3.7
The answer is 1.7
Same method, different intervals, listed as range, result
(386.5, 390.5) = 3.35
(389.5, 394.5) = 2.99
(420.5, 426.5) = 2.36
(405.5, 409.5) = 1.56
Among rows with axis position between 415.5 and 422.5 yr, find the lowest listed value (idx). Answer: 1.88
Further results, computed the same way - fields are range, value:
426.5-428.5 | 3.06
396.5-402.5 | 1.97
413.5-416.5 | 1.6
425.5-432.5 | 2.61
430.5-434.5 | 3.08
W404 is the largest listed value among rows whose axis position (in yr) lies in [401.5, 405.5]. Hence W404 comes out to 2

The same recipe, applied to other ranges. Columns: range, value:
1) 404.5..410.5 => 1.78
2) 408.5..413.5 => 1.67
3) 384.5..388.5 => 3.61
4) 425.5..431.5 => 3.4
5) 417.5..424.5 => 2.88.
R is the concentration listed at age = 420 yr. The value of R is 2.29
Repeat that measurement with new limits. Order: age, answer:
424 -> 2.88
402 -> 1.97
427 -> 3.06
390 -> 3.35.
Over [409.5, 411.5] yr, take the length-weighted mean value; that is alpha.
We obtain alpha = 1.58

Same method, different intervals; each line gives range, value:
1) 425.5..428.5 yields 3.02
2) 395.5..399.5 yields 2.62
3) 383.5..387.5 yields 3.63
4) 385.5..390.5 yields 3.42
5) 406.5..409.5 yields 1.64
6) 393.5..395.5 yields 2.91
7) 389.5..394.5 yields 3.3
